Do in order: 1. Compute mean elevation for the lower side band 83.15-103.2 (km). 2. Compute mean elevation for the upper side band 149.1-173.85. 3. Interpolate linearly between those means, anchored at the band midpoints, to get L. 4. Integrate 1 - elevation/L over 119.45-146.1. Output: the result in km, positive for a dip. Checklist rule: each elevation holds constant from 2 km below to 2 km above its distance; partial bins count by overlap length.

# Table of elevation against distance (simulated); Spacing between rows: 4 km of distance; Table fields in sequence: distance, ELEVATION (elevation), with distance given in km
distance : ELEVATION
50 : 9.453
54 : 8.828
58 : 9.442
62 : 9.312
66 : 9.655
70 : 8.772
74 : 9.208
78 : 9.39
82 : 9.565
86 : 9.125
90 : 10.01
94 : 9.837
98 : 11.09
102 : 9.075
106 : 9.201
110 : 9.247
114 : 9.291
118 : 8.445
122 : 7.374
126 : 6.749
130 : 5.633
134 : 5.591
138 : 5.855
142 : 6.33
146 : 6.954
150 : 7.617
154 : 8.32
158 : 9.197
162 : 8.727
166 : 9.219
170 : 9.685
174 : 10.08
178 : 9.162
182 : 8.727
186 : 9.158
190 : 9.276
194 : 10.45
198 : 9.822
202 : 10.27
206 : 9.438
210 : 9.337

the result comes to 8.5 km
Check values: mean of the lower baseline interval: 9.85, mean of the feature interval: 6.36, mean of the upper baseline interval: 8.94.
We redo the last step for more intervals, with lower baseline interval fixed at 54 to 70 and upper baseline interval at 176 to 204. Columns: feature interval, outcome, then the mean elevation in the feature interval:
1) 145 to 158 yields 2.1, 7.92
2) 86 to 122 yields 0.0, 9.38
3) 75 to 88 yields 0.0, 9.35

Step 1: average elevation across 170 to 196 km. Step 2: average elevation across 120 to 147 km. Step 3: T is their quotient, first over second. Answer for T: 1.50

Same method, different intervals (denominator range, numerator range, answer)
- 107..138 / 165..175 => 1.30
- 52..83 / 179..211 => 1.03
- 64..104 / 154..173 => 0.96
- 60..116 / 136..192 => 0.89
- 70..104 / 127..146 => 0.63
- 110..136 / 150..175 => 1.23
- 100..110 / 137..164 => 0.83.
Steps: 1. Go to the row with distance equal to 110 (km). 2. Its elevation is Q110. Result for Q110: 9.247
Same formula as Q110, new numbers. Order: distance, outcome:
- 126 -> 6.749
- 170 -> 9.685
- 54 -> 8.828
